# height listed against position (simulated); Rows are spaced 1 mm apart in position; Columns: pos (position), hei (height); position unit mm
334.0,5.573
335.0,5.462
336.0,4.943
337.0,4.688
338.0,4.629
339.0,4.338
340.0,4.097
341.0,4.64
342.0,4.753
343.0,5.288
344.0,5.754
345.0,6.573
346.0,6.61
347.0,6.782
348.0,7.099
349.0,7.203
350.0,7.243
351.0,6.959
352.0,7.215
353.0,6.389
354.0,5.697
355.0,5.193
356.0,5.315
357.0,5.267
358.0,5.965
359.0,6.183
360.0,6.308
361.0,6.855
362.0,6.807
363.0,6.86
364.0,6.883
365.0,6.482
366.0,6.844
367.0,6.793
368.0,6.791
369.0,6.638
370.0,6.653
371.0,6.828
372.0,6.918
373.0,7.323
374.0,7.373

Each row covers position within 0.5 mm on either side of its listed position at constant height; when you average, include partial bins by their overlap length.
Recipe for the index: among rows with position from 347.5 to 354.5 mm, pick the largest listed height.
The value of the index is 7.243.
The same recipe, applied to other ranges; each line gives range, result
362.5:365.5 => 6.883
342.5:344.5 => 5.754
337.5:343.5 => 5.288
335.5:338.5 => 4.943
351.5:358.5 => 7.215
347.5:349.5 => 7.203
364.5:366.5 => 6.844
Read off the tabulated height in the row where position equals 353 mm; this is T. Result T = 6.389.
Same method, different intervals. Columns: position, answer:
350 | 7.243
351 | 6.959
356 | 5.315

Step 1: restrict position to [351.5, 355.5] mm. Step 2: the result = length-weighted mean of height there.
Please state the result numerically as 6.12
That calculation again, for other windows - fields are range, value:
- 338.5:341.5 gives 4.36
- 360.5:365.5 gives 6.78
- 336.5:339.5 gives 4.55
